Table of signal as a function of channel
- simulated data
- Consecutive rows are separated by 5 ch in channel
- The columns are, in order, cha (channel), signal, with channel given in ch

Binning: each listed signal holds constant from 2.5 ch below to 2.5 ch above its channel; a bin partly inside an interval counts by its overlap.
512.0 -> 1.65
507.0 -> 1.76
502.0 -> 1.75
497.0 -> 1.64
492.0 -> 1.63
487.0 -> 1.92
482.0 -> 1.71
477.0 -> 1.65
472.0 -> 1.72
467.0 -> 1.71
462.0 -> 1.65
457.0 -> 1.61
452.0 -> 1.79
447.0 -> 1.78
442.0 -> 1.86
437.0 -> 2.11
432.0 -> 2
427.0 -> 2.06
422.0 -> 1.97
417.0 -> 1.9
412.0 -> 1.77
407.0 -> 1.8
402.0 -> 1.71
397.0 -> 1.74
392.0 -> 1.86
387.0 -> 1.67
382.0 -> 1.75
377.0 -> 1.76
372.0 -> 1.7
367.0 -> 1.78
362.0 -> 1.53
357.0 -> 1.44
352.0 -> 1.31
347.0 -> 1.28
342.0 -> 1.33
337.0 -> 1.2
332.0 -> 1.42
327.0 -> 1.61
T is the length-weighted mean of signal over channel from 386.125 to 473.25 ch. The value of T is 1.82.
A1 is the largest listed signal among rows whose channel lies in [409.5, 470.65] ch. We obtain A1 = 2.11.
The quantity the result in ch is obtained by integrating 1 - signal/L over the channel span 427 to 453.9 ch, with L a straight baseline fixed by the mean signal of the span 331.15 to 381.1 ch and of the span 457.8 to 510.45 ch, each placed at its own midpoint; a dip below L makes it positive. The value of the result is -4.8 ch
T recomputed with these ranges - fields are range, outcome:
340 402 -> 1.6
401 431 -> 1.88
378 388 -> 1.72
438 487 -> 1.74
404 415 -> 1.79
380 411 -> 1.76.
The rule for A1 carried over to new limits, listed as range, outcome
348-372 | 1.78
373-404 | 1.86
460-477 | 1.72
